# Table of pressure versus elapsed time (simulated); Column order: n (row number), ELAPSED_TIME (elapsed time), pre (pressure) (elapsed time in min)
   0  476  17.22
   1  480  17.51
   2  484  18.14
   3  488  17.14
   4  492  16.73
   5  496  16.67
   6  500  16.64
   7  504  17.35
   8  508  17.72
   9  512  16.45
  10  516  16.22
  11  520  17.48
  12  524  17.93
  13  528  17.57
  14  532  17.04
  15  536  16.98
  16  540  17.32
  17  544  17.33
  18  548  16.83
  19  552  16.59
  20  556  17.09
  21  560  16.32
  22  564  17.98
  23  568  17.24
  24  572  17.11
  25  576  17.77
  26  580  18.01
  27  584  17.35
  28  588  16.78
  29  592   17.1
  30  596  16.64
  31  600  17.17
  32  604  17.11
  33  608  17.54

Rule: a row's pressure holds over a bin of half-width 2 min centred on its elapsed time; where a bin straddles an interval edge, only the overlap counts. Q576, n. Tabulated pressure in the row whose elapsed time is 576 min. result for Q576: 17.77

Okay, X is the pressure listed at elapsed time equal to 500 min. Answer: 16.64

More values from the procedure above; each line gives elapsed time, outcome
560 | 16.32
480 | 17.51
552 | 16.59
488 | 17.14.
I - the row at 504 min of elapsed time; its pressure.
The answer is 17.35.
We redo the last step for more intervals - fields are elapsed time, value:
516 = 16.22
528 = 17.57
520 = 17.48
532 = 17.04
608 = 17.54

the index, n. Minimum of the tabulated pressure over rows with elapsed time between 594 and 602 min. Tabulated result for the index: 16.64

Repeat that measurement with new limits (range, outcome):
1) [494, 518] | 16.22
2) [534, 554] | 16.59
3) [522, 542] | 16.98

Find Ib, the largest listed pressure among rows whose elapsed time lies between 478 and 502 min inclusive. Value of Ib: 18.14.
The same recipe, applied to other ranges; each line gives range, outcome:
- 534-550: 17.33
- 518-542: 17.93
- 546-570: 17.98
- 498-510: 17.72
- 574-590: 18.01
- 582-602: 17.35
